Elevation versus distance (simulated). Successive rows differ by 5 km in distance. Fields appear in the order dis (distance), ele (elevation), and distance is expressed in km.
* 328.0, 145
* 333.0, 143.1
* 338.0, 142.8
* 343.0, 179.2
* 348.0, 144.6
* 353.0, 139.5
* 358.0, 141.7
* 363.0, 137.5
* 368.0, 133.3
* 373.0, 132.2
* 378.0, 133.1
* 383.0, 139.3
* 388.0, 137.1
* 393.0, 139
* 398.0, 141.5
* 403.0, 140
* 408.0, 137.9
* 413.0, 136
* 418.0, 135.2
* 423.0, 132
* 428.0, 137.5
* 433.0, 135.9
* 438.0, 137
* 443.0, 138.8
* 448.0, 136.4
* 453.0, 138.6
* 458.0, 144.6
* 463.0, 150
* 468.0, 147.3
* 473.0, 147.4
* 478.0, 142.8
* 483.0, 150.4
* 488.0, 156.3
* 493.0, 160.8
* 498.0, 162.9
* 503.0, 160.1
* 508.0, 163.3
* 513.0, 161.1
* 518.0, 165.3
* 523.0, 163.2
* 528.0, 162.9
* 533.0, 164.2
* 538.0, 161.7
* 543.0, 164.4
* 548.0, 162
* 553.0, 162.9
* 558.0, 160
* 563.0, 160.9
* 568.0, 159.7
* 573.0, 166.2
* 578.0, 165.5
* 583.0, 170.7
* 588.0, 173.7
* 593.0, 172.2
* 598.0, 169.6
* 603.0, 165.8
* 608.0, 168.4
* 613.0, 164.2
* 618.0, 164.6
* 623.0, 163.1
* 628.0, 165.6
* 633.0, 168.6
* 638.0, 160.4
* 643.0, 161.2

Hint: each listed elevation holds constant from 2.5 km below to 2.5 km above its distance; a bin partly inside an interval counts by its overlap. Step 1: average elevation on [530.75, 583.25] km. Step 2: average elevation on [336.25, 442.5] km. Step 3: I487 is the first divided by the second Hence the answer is 1.17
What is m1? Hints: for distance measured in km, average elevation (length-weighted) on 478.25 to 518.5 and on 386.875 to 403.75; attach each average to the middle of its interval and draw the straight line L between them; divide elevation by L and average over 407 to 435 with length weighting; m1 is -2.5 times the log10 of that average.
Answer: 0.07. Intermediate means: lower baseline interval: 140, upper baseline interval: 159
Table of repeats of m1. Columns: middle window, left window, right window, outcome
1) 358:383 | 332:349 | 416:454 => 0.10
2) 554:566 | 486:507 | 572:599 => 0.04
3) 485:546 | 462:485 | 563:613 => -0.05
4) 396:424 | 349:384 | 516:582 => 0.05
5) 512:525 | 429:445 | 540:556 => -0.05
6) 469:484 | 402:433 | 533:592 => 0.01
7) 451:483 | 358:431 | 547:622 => 0.02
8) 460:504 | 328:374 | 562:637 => 0.02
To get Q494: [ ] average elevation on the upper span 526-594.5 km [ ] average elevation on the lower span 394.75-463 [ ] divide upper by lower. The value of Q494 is 1.19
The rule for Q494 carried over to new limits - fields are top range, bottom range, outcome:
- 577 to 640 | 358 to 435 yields 1.22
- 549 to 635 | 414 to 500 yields 1.15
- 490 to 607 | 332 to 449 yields 1.18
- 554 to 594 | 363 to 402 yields 1.21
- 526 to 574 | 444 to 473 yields 1.13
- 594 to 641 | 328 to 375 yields 1.15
